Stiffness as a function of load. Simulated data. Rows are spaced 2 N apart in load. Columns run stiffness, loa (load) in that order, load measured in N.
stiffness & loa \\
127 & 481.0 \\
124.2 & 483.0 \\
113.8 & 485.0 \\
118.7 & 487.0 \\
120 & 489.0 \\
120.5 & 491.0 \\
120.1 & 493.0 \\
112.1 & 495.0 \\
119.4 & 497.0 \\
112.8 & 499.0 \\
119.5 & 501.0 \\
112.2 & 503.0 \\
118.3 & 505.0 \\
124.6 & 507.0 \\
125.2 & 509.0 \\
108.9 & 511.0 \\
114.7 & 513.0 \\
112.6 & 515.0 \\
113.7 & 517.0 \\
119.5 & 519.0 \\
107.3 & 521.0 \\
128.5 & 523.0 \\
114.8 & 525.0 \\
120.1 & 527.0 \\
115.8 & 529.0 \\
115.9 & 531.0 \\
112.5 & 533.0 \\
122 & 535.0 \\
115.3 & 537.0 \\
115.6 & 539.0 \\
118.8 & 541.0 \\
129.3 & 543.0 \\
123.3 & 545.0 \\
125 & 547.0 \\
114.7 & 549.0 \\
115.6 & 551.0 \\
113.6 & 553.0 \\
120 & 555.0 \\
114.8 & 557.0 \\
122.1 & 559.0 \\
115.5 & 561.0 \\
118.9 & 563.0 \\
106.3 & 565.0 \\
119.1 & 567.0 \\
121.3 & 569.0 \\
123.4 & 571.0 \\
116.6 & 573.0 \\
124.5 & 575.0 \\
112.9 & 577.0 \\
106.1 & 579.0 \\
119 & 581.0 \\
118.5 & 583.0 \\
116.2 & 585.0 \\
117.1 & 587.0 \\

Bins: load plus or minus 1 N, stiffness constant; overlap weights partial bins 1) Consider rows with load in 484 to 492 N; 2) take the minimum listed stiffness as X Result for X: 113.8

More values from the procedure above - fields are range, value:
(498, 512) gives 108.9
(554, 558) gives 114.8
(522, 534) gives 112.5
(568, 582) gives 106.1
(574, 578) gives 112.9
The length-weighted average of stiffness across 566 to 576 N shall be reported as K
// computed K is 121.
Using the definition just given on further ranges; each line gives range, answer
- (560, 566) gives 114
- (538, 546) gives 122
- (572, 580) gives 115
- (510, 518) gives 112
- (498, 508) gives 117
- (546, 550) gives 120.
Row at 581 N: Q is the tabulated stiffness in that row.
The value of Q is 119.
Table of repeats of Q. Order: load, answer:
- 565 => 106.3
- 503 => 112.2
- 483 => 124.2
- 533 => 112.5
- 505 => 118.3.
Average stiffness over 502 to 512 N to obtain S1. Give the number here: 118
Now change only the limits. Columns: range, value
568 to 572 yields 122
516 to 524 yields 117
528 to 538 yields 116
